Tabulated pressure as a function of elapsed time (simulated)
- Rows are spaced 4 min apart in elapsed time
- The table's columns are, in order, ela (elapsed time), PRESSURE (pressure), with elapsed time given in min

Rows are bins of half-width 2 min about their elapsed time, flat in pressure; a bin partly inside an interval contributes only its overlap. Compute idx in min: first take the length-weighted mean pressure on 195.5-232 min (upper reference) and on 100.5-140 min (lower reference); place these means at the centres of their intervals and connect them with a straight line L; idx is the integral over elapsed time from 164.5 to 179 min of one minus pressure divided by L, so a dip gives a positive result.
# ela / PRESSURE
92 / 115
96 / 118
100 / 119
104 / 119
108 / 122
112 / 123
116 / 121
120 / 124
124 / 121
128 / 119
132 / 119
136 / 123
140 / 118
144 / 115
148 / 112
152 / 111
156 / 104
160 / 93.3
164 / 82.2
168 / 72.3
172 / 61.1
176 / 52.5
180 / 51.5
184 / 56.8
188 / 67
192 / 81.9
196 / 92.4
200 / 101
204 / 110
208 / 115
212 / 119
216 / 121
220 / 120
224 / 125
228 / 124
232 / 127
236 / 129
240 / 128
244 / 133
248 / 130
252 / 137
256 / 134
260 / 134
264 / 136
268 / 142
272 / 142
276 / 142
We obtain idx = 6.7 min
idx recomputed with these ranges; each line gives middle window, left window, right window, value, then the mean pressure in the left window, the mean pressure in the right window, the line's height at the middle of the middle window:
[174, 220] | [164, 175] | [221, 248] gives 2.90 min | 68.2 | 128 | 93.3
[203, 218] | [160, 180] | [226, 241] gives -1.59 min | 68.1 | 127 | 106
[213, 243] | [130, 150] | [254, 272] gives 1.50 min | 117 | 137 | 132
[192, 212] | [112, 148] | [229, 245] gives 3.50 min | 120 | 129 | 126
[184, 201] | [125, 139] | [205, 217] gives 5.29 min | 120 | 117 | 118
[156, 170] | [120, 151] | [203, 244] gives 3.97 min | 118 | 123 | 120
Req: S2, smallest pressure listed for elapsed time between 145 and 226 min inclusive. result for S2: 51.5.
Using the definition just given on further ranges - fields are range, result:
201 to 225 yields 110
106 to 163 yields 93.3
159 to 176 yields 52.5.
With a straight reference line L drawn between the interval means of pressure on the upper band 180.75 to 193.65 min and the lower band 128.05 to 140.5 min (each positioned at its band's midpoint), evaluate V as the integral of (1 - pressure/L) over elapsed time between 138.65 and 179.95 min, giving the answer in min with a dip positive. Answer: 2.8 min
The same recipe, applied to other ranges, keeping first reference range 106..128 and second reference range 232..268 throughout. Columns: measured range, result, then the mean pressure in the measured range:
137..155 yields 1.5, 114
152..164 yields 2.6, 98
